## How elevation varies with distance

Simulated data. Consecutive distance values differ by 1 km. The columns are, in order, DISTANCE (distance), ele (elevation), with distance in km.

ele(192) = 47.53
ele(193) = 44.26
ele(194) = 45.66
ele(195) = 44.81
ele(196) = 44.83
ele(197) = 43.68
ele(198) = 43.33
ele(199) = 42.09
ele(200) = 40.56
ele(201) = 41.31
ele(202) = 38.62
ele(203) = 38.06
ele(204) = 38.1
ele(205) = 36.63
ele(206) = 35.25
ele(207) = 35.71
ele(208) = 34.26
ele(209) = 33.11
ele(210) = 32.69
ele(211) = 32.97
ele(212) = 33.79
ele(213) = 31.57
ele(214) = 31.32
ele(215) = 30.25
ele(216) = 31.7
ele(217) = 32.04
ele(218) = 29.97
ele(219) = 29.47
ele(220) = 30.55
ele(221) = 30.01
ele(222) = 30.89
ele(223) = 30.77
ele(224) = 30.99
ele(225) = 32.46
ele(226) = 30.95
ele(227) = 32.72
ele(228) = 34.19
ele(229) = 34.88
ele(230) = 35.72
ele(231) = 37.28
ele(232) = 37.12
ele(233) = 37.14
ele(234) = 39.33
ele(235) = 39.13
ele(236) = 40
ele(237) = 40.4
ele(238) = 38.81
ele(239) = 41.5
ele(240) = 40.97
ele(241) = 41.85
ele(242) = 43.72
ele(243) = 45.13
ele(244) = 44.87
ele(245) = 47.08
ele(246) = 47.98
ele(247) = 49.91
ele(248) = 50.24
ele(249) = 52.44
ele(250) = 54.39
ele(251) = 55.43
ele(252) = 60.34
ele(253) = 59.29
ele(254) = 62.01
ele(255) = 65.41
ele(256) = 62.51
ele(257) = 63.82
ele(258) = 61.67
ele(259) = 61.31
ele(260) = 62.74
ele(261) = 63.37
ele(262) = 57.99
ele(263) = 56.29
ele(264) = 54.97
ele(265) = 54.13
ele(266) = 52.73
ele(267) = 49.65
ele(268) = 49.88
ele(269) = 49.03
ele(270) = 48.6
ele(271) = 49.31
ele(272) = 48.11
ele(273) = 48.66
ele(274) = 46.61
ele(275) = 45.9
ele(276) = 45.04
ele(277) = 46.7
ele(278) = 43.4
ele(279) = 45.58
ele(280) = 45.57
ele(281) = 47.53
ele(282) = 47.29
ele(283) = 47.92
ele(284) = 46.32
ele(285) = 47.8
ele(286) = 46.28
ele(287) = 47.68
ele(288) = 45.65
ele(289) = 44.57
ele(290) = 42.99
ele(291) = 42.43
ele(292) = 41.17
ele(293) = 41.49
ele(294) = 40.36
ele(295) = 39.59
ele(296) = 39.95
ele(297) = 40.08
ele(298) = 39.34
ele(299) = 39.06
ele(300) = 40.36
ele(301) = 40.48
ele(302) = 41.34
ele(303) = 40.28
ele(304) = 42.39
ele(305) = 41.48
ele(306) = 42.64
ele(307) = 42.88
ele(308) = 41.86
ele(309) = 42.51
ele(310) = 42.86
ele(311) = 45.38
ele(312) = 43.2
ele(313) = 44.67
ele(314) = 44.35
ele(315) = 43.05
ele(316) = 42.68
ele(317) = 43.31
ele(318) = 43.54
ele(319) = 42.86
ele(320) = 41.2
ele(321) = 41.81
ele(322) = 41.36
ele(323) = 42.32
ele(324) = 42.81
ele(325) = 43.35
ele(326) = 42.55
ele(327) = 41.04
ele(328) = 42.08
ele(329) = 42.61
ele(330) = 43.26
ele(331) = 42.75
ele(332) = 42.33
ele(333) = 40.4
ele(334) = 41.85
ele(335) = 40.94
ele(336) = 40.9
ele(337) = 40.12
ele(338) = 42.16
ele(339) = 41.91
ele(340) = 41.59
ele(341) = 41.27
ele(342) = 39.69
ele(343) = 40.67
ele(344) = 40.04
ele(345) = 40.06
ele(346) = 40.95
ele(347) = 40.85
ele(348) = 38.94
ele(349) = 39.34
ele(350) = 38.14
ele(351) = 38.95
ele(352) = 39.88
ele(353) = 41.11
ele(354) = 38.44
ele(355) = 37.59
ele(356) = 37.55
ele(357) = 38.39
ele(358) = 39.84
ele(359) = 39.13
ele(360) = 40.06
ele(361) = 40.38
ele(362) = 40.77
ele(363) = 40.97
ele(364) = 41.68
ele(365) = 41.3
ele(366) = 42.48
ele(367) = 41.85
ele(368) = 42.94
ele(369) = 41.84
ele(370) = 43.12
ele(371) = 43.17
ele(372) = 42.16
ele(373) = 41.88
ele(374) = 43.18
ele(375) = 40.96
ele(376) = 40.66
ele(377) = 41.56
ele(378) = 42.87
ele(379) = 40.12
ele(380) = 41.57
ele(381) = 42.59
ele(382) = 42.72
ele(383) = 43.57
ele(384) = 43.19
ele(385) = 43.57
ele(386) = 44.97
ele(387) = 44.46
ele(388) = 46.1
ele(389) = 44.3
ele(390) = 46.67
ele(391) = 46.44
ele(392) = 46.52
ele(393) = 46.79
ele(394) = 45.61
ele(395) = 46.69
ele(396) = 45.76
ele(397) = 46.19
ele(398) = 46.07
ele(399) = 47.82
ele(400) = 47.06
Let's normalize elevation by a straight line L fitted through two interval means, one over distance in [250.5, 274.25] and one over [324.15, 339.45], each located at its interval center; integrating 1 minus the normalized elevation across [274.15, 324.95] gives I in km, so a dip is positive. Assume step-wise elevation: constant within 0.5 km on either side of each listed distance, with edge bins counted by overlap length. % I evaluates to 5.4 km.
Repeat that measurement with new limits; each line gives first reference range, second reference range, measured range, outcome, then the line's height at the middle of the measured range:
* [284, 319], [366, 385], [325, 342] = 0.3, 42.5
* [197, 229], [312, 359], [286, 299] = -1.1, 38.8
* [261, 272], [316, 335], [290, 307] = 2.2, 47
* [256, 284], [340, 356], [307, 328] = 0.7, 44.4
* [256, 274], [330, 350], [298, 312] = 1.6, 47.4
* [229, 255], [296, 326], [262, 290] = -2.7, 44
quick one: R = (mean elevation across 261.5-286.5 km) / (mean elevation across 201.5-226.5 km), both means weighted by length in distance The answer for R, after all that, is 1.49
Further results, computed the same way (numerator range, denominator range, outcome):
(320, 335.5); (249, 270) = 0.73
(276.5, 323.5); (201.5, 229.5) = 1.31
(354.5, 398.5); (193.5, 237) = 1.19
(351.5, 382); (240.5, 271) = 0.76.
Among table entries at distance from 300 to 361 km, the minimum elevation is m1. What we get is 37.55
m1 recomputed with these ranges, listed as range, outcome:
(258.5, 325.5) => 39.06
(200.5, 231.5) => 29.47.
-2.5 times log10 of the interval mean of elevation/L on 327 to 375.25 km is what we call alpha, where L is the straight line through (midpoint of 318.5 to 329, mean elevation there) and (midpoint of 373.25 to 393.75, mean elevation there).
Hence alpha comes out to 0.05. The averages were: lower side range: 42.2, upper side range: 43.6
